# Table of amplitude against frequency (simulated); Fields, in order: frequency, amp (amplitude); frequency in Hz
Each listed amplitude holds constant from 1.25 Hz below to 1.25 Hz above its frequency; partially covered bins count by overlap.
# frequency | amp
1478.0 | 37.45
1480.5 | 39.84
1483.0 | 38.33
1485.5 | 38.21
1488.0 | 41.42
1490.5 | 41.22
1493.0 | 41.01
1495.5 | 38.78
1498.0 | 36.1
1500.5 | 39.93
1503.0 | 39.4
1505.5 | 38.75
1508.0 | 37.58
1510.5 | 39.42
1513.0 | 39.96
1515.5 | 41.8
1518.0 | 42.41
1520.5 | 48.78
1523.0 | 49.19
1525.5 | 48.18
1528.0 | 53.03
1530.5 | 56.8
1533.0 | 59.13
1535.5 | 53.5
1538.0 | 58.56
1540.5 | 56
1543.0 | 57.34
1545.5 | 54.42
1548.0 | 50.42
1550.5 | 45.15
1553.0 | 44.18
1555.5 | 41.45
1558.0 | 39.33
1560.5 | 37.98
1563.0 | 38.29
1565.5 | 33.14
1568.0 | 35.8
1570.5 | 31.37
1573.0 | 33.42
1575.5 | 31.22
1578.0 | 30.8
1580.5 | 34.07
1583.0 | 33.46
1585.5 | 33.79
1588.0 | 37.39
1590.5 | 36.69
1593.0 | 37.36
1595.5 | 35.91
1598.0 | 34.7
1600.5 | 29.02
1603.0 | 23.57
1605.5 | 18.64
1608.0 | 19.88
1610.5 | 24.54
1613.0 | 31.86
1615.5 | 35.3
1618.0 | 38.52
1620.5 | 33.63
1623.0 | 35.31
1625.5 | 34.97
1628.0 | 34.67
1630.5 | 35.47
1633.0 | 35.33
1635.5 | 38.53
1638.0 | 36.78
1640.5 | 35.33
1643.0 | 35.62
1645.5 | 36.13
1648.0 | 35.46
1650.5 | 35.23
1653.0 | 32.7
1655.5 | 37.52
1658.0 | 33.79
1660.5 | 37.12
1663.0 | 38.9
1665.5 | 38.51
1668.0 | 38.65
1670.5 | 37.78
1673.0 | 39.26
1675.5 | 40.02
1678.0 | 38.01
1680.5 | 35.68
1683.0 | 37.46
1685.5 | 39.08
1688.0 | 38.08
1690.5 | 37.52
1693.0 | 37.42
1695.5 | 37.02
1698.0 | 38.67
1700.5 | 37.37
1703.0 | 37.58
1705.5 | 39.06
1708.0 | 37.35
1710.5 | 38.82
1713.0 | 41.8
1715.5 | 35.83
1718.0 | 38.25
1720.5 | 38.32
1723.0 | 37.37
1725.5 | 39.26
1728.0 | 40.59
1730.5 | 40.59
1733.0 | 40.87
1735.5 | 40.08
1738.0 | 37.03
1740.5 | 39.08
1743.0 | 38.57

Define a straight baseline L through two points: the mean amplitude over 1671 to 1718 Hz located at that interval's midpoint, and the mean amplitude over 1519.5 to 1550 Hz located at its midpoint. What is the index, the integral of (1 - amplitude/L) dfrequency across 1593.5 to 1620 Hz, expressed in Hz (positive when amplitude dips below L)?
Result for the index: 9.7 Hz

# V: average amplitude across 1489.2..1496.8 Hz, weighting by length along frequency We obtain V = 40.3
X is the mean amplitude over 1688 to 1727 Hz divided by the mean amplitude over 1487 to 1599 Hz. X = 0.91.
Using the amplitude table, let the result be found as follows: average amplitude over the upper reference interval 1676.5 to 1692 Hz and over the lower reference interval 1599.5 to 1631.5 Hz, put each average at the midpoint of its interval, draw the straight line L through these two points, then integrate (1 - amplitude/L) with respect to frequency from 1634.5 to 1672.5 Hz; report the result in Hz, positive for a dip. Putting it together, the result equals -2.4 Hz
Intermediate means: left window 30.4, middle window 36.6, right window 37.7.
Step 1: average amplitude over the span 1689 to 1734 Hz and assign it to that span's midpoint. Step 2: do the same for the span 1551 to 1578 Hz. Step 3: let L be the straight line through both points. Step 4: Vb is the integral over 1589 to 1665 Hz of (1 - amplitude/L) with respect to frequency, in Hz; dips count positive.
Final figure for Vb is 7.6 Hz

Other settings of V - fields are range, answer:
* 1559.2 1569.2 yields 36.3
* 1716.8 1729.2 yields 38.8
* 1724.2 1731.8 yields 40.1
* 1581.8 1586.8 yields 33.7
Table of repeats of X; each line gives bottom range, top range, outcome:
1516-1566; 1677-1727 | 0.78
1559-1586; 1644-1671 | 1.07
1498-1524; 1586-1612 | 0.72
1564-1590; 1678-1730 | 1.14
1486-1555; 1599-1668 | 0.72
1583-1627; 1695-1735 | 1.21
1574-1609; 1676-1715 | 1.22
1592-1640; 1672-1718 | 1.18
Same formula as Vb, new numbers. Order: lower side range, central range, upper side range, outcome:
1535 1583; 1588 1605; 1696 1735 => 3.58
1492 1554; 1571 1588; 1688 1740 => 4.33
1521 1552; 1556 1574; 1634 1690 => 4.99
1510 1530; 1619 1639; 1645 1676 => 1.72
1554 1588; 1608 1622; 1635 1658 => 1.50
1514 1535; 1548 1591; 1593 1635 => 4.29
